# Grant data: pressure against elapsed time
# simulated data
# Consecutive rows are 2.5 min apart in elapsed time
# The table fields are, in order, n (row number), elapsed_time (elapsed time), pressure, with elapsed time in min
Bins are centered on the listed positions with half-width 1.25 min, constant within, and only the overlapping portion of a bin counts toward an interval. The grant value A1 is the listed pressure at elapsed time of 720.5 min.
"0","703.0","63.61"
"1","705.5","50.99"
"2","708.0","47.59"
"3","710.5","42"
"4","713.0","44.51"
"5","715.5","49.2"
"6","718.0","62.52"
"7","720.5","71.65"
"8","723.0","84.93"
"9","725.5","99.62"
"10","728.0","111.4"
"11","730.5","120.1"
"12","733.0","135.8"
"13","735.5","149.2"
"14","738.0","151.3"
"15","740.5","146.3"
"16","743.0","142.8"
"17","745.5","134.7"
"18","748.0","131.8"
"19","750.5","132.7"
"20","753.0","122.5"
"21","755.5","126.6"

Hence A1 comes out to 71.65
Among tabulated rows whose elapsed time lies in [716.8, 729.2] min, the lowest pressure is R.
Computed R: 62.52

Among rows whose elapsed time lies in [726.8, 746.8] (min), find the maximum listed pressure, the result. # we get 151.3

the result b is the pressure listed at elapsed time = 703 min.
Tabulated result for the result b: 63.61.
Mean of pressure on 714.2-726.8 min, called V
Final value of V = 73.6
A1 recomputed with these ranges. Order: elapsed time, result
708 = 47.59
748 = 131.8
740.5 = 146.3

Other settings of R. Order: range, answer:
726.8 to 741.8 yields 111.4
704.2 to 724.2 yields 42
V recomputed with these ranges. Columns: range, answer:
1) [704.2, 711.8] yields 47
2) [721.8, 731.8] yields 104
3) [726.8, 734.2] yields 122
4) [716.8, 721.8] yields 67.3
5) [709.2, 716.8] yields 45.4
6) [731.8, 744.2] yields 145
